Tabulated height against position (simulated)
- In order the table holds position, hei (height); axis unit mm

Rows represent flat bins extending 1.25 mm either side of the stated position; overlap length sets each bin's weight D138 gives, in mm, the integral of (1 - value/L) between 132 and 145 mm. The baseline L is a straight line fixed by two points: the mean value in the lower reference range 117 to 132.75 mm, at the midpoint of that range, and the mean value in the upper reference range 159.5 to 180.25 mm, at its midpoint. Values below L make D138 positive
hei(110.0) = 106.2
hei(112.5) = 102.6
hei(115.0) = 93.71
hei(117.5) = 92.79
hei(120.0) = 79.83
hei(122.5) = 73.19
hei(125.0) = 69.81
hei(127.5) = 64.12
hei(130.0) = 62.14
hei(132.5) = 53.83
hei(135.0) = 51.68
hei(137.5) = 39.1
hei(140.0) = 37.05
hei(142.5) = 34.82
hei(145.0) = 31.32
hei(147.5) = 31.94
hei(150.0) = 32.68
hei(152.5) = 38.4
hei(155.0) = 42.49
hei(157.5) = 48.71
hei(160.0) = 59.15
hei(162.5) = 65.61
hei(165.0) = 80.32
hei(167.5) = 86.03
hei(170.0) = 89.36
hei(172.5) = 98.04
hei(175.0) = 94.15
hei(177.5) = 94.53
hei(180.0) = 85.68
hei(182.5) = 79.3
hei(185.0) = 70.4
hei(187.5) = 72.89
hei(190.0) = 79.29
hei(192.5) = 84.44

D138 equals 5.77 mm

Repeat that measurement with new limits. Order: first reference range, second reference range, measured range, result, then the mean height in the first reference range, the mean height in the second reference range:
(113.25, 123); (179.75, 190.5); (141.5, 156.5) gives 8.5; 86.7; 76.6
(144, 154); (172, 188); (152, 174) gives -4.1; 33.9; 85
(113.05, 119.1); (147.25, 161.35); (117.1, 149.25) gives 8.3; 93.6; 43.1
